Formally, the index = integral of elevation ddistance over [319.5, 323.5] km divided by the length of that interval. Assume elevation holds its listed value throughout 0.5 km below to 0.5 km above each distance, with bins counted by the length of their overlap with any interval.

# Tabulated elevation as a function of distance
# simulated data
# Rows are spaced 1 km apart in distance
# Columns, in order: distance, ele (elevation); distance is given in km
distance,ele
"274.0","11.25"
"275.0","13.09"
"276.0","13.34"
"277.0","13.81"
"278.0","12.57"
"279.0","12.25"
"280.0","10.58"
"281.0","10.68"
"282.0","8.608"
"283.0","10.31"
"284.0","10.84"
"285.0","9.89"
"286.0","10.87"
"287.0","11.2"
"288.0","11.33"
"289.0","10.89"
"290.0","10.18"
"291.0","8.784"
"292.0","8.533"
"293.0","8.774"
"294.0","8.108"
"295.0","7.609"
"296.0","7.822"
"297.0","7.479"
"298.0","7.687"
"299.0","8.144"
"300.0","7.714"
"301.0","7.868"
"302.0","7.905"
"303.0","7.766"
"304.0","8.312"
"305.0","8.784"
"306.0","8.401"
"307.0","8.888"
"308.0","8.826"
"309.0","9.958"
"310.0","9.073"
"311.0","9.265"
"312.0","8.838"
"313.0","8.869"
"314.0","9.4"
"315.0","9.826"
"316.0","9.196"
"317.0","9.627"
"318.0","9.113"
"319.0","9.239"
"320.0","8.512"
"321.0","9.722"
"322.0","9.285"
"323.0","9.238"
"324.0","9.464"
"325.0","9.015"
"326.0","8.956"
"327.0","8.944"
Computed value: 9.19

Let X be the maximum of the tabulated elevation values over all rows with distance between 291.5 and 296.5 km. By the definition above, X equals 8.774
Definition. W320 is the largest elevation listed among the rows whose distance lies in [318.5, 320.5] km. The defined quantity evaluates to 9.239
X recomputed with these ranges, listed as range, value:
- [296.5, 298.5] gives 7.687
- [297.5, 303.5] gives 8.144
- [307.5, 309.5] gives 9.958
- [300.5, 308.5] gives 8.888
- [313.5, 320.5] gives 9.826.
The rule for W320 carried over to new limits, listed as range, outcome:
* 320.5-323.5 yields 9.722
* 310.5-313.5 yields 9.265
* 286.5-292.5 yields 11.33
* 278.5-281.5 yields 12.25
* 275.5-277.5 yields 13.81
